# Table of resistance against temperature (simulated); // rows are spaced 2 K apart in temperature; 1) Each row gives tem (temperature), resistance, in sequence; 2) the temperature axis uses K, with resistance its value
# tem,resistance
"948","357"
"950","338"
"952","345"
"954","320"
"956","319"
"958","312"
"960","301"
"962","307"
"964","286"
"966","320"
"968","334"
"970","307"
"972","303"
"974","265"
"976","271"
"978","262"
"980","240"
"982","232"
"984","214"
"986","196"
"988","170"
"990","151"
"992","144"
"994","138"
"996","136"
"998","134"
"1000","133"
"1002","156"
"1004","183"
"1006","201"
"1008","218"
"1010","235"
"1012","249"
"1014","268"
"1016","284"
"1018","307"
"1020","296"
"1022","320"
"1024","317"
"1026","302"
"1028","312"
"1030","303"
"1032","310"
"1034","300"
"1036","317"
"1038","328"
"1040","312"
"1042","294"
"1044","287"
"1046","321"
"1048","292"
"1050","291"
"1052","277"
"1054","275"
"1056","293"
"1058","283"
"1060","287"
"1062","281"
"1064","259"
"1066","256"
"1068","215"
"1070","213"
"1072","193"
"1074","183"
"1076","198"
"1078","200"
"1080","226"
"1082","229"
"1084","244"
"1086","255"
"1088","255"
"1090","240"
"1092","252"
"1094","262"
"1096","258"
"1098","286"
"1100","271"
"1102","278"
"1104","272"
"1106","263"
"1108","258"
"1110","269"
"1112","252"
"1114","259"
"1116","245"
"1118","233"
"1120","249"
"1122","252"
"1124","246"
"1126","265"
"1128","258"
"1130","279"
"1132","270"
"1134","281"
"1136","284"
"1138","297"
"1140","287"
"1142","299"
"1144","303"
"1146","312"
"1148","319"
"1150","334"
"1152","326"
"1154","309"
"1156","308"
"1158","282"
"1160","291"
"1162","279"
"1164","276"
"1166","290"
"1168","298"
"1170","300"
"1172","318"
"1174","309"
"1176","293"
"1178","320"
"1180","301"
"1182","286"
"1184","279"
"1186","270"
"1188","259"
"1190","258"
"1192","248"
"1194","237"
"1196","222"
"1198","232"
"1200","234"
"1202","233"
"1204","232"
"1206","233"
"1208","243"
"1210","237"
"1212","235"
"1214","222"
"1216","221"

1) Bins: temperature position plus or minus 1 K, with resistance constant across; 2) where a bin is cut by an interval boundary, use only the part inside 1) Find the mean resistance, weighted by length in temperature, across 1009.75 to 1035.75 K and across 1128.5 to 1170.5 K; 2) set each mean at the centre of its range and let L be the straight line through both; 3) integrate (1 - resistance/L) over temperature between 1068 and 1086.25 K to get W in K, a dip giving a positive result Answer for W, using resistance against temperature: 5.0 K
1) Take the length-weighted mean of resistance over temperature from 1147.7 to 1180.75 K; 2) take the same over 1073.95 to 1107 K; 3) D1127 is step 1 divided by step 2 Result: 1.2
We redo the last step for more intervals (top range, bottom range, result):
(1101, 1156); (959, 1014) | 1.23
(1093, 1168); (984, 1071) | 1.11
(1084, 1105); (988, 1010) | 1.60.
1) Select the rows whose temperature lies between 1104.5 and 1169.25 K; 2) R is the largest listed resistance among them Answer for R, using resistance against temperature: 334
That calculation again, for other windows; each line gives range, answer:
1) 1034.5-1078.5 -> 328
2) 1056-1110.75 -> 293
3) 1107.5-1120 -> 269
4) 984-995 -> 214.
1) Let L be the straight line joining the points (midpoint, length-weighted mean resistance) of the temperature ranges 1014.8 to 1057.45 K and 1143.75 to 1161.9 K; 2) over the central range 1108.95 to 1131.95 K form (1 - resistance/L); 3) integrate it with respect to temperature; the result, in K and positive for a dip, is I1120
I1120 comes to 3.79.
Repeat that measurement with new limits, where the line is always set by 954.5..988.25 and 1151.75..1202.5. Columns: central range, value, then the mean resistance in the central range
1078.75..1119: 3.30 K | 255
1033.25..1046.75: -1.53 K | 308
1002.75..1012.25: 2.18 K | 213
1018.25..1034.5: -1.82 K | 308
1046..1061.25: -0.58 K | 288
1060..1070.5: 1.02 K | 250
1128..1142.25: -0.22 K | 283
